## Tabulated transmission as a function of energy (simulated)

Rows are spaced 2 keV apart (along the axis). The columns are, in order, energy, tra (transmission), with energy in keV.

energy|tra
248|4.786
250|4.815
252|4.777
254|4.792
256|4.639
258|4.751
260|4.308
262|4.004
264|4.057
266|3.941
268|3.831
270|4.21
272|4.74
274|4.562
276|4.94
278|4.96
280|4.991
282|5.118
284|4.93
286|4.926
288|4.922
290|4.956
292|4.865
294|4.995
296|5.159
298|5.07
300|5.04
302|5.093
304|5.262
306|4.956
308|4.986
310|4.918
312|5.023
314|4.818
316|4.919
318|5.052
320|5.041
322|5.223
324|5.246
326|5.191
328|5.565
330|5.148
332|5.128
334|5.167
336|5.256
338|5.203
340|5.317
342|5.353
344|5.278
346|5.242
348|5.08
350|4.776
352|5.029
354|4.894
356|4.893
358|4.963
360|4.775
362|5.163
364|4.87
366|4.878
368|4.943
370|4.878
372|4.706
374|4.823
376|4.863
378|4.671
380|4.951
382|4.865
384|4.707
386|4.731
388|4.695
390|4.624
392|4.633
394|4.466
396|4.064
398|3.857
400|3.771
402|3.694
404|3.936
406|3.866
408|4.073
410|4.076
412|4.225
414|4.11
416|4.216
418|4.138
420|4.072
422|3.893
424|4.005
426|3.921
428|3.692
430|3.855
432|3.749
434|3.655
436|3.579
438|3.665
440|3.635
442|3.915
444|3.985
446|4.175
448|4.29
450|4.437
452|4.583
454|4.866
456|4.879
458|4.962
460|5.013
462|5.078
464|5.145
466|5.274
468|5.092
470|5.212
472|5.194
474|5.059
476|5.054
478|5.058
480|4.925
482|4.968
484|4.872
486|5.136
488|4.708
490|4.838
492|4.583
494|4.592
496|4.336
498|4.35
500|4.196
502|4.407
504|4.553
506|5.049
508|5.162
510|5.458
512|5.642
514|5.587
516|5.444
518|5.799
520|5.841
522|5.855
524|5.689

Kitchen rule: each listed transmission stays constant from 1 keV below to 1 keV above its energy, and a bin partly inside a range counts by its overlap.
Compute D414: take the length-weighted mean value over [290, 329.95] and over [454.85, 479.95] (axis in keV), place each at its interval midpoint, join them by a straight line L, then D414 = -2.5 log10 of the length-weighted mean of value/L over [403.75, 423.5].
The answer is 0.242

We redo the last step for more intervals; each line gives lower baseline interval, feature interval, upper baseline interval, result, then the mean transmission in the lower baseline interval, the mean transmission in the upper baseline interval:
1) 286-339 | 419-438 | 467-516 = 0.29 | 5.08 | 4.93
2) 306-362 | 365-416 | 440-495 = 0.12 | 5.09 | 4.79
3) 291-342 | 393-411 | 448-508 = 0.24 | 5.11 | 4.84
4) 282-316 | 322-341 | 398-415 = -0.12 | 5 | 3.96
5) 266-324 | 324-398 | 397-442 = -0.13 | 4.9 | 3.9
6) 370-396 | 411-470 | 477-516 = 0.12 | 4.71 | 4.88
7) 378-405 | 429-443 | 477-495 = 0.23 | 4.39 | 4.85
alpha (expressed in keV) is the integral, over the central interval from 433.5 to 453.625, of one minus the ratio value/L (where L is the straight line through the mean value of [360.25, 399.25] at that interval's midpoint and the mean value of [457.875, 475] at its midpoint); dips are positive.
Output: 4.0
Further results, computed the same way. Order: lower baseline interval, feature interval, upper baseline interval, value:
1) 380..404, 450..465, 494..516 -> -0.72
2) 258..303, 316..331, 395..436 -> -2.44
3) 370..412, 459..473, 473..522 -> -0.92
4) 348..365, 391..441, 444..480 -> 9.67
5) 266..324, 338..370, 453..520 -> -0.66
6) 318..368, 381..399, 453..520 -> 1.97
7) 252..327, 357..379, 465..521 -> 0.13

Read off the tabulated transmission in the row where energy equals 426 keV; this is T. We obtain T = 3.921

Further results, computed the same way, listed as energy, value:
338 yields 5.203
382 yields 4.865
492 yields 4.583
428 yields 3.692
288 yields 4.922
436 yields 3.579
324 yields 5.246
